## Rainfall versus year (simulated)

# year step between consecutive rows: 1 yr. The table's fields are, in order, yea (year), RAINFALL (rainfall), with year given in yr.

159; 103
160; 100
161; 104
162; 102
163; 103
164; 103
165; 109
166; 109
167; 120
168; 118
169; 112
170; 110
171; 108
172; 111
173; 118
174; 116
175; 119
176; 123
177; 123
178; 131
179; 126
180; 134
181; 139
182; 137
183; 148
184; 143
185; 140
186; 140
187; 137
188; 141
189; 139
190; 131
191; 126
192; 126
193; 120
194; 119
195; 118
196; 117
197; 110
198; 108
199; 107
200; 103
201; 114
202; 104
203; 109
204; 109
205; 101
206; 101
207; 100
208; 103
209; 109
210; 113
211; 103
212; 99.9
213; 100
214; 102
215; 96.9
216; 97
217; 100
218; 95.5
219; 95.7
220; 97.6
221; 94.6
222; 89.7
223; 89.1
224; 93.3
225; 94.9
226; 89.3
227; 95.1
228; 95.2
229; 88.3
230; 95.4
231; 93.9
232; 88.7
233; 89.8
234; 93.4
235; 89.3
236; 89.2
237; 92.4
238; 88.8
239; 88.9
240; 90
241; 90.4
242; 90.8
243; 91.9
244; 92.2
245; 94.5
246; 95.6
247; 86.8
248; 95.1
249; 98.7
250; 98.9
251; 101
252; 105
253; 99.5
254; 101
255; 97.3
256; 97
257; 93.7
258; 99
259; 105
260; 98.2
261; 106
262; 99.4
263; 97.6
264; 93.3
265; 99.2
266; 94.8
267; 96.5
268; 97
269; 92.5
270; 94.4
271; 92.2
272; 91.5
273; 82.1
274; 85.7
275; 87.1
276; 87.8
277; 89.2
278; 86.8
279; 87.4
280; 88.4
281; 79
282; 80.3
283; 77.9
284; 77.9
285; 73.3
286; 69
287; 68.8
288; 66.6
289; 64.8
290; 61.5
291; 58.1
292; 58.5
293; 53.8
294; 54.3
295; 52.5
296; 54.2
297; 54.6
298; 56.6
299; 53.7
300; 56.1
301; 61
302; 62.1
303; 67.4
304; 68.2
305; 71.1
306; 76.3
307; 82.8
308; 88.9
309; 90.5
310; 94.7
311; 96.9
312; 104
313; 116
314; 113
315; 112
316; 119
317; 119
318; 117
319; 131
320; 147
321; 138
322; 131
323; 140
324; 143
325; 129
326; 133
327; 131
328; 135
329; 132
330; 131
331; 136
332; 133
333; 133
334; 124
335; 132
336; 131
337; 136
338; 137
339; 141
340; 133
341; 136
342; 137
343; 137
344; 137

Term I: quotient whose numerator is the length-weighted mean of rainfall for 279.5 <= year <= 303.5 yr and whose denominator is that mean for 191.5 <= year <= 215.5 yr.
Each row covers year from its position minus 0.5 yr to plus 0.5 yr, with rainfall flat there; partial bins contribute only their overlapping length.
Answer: 0.60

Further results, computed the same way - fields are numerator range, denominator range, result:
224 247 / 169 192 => 0.71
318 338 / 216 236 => 1.44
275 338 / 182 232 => 0.88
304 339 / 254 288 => 1.33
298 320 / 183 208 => 0.76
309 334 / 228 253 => 1.34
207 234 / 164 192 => 0.77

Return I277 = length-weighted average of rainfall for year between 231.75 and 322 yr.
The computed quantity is 88.4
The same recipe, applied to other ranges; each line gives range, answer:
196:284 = 95.7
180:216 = 117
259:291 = 85.9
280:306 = 64.8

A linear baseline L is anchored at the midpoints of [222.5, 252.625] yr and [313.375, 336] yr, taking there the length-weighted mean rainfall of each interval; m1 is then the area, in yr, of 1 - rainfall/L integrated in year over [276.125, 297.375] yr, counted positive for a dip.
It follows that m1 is 8.2 yr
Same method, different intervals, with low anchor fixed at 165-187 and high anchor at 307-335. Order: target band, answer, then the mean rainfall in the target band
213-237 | 5.9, 93.8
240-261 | 4.6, 96.6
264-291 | 8.7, 83.2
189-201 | 0.7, 118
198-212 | 2.1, 106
